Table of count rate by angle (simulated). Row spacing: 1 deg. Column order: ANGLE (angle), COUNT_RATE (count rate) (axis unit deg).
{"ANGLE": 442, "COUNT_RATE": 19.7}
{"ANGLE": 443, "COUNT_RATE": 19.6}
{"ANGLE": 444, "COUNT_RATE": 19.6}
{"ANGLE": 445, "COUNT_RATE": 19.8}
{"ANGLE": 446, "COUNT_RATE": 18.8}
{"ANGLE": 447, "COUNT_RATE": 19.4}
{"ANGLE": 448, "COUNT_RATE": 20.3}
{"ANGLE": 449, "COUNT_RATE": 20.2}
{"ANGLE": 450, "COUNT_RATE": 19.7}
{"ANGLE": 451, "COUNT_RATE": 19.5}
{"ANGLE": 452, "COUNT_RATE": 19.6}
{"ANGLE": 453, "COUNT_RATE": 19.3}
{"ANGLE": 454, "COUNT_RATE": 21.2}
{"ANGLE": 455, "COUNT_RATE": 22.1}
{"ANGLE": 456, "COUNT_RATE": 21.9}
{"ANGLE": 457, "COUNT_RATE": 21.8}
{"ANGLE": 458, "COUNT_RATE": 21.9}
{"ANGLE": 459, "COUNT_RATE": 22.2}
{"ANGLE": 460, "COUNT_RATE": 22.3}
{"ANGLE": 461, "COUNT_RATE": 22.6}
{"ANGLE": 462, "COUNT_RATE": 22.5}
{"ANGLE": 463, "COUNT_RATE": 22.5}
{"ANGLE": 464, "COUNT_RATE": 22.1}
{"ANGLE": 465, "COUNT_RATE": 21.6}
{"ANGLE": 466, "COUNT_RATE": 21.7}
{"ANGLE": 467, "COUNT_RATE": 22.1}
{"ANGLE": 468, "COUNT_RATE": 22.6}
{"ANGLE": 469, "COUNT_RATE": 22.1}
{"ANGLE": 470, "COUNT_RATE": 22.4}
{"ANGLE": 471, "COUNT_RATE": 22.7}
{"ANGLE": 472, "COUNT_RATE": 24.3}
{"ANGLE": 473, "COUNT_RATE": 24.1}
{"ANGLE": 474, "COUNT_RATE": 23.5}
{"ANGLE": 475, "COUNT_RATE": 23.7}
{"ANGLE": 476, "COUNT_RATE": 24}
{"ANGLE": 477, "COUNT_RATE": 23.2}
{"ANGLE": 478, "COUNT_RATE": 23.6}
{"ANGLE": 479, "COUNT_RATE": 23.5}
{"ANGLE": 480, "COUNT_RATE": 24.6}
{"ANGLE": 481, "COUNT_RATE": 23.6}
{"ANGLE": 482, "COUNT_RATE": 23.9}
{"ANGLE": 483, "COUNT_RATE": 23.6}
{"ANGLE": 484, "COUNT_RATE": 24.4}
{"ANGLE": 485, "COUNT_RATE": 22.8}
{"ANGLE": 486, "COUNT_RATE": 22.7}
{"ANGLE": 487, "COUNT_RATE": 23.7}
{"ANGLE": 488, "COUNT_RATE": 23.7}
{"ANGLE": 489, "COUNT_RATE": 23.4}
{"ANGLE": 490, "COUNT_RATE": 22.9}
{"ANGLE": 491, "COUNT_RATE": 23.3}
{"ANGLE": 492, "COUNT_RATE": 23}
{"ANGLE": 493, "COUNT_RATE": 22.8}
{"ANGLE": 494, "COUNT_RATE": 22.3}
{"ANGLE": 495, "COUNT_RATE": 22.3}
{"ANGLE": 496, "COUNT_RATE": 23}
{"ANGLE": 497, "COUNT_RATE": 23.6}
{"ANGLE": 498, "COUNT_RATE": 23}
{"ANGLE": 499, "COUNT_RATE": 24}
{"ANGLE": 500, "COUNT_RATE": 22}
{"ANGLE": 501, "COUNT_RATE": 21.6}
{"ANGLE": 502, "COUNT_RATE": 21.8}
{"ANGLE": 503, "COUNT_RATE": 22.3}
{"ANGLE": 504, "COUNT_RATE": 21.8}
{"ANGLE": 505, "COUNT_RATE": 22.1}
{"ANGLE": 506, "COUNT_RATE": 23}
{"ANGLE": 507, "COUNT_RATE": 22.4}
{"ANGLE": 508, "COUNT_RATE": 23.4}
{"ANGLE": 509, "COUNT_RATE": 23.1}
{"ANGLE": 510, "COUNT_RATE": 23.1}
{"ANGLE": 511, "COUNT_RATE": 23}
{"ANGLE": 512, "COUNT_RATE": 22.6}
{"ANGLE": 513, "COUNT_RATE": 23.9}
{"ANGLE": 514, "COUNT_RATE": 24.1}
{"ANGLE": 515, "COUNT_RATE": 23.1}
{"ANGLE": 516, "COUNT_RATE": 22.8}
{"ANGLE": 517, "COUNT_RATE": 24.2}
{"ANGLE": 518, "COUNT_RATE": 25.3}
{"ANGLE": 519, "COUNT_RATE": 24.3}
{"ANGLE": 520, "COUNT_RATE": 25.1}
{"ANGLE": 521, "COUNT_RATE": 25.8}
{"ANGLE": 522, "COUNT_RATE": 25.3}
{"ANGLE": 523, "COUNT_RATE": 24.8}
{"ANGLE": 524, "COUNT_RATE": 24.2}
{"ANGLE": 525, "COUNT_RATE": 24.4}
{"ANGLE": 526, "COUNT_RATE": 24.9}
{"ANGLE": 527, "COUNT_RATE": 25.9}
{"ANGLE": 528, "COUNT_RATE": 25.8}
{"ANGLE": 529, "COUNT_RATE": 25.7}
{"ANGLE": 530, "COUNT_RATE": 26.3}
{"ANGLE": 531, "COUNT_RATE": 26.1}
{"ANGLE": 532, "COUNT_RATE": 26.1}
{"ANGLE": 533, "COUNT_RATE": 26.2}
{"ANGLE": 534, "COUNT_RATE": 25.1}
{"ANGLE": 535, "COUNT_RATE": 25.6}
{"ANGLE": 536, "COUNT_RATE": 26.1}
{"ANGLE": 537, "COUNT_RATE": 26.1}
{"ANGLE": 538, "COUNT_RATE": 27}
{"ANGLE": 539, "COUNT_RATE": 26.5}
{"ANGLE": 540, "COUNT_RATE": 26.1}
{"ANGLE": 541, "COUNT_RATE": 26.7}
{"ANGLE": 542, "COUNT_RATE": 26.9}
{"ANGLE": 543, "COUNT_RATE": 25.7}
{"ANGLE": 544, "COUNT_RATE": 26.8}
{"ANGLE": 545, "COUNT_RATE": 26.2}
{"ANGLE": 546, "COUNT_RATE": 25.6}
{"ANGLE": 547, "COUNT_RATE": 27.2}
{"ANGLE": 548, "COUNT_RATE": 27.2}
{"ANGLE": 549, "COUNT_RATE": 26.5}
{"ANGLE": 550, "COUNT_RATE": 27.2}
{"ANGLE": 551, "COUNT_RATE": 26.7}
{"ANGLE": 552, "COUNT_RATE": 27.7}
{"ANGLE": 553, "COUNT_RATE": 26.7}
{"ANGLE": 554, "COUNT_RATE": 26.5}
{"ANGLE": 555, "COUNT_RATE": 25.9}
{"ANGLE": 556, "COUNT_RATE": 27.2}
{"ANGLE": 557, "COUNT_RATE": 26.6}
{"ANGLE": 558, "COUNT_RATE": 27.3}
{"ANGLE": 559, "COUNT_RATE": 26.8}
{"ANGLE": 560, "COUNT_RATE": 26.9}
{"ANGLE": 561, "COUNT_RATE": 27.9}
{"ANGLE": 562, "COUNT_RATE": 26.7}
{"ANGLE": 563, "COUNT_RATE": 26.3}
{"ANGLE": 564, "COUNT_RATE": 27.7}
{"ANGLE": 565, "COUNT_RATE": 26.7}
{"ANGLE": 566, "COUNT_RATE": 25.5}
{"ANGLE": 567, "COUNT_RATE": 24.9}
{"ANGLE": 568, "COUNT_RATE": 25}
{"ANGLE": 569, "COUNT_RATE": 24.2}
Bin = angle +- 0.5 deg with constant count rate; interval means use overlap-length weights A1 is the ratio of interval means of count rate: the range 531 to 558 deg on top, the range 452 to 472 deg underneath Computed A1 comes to 1.20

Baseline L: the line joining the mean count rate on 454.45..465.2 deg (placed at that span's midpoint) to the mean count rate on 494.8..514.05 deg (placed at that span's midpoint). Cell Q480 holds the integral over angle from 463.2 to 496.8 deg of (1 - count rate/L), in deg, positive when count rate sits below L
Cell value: -1.0 deg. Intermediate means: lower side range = 22.1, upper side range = 22.8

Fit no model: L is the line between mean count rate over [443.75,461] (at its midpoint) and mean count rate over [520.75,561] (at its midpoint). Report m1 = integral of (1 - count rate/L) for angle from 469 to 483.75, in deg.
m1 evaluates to -1.0 deg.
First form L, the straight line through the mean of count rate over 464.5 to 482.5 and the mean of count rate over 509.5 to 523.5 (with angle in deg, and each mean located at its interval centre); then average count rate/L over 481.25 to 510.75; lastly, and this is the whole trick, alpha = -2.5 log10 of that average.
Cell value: 0.03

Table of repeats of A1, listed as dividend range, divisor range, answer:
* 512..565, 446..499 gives 1.15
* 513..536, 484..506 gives 1.10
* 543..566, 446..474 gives 1.24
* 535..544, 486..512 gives 1.16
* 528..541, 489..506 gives 1.15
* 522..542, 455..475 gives 1.15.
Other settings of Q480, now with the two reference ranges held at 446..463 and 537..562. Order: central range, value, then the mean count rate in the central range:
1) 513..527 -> 0.2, 24.5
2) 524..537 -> 0.0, 25.6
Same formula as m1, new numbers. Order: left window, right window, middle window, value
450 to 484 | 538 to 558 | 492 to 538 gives 1.7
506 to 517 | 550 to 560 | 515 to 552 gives -1.1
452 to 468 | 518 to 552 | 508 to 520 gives 0.6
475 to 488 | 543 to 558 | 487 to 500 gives 0.6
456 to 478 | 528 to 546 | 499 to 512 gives 1.1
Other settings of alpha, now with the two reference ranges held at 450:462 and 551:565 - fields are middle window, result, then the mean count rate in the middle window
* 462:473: -0.03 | 22.5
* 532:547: -0.01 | 26.2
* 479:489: -0.04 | 23.6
